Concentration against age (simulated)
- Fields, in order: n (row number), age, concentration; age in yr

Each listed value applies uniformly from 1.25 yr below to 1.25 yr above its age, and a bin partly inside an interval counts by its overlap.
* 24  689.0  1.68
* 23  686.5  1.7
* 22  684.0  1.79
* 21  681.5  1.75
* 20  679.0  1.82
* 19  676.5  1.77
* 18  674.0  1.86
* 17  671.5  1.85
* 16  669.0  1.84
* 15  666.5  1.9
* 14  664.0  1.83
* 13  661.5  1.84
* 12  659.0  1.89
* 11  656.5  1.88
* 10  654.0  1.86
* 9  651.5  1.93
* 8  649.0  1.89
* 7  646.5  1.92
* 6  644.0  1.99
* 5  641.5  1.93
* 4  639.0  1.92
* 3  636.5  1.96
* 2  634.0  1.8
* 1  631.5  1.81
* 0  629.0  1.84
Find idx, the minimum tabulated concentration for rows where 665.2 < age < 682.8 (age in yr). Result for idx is 1.75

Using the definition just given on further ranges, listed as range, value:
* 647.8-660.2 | 1.86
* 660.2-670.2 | 1.83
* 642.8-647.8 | 1.92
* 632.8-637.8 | 1.8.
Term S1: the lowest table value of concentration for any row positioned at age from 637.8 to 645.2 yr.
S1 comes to 1.92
